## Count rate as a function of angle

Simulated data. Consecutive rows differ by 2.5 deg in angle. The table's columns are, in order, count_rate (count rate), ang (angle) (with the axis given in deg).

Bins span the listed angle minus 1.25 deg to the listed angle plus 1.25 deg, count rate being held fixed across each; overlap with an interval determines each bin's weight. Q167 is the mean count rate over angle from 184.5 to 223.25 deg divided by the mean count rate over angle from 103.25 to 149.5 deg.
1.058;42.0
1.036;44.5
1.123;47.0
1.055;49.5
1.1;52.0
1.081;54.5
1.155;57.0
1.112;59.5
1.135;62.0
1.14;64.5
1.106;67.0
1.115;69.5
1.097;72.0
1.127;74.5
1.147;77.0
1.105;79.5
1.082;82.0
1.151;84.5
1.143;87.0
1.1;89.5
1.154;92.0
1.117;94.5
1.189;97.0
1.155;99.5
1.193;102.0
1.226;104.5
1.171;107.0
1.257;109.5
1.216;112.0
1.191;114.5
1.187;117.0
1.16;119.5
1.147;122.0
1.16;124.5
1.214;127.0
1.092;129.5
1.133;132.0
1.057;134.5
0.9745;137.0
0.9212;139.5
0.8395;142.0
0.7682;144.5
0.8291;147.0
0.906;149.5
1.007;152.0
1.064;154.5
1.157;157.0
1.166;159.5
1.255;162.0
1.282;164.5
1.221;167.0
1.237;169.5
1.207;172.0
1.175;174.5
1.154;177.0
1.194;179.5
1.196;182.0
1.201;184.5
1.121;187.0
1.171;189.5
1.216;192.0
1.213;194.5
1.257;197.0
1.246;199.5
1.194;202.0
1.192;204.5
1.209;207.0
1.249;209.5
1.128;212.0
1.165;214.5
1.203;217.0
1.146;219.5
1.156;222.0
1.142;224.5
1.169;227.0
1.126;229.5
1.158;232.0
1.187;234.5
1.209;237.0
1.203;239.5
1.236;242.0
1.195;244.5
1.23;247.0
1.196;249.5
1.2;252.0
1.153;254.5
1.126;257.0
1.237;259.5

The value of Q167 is 1.1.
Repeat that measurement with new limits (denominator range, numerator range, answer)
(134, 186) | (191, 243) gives 1.10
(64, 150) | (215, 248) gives 1.07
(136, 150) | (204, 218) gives 1.37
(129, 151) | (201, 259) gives 1.25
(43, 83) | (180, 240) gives 1.07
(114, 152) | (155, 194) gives 1.15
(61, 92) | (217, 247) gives 1.05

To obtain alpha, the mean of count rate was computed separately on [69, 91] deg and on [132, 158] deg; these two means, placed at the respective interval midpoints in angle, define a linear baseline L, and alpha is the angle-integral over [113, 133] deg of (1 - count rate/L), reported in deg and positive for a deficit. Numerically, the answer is -2.9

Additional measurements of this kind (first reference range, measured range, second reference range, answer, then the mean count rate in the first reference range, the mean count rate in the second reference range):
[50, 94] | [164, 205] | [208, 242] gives -1.52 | 1.12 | 1.17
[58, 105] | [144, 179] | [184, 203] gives 2.15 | 1.14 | 1.2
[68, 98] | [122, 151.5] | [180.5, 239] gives 3.93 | 1.13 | 1.19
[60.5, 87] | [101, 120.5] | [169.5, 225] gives -1.01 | 1.12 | 1.19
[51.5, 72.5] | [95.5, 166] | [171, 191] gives 2.86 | 1.12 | 1.18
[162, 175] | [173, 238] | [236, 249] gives 2.03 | 1.23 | 1.21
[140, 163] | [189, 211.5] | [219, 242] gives -2.29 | 0.994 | 1.17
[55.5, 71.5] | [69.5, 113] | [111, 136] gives -0.57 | 1.13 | 1.15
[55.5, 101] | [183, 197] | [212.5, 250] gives -0.30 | 1.13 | 1.18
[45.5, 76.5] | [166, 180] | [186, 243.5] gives -0.37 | 1.11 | 1.19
